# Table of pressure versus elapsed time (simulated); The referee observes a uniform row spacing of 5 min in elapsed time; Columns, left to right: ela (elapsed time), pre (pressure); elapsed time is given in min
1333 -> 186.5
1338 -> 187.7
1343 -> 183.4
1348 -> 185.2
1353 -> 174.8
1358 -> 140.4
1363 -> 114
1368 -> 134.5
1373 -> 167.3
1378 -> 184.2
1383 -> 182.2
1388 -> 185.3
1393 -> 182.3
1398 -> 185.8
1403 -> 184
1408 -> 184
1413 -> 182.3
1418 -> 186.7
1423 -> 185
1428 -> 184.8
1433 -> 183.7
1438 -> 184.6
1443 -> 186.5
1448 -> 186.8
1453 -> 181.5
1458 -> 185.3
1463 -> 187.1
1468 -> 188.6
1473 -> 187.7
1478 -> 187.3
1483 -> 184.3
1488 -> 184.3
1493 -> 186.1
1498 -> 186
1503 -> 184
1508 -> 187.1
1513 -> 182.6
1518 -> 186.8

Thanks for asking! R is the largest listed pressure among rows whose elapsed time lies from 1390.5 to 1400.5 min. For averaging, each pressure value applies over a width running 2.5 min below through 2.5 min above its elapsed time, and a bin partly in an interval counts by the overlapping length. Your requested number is 185.8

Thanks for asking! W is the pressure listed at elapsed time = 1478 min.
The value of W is 187.3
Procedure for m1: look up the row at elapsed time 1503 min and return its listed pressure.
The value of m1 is 184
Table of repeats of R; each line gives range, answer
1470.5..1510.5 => 187.7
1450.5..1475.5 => 188.6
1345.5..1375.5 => 185.2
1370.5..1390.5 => 185.3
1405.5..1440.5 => 186.7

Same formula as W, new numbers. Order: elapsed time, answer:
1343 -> 183.4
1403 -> 184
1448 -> 186.8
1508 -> 187.1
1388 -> 185.3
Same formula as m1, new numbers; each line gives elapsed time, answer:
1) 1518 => 186.8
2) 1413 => 182.3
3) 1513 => 182.6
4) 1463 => 187.1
